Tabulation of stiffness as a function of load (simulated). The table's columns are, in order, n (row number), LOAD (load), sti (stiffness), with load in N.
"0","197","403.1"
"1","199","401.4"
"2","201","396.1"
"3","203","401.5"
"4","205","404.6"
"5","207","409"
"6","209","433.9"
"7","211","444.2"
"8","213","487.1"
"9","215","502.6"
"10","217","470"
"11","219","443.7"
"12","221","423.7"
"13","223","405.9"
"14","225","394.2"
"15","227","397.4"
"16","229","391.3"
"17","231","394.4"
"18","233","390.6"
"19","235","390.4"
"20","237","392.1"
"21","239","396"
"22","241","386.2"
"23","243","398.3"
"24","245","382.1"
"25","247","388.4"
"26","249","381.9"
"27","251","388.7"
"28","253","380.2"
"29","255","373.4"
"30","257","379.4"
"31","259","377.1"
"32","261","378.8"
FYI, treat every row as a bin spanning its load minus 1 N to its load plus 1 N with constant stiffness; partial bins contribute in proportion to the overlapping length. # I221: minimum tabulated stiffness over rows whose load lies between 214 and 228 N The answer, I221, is 394.2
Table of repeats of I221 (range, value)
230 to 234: 390.6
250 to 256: 373.4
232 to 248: 382.1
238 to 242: 386.2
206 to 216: 409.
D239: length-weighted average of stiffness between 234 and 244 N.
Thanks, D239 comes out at 393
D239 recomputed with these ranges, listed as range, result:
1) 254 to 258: 376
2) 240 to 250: 387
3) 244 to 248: 385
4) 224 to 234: 394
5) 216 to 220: 457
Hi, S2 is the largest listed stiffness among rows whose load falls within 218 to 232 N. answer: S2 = 443.7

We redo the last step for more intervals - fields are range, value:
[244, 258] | 388.7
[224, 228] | 397.4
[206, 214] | 487.1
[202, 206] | 404.6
